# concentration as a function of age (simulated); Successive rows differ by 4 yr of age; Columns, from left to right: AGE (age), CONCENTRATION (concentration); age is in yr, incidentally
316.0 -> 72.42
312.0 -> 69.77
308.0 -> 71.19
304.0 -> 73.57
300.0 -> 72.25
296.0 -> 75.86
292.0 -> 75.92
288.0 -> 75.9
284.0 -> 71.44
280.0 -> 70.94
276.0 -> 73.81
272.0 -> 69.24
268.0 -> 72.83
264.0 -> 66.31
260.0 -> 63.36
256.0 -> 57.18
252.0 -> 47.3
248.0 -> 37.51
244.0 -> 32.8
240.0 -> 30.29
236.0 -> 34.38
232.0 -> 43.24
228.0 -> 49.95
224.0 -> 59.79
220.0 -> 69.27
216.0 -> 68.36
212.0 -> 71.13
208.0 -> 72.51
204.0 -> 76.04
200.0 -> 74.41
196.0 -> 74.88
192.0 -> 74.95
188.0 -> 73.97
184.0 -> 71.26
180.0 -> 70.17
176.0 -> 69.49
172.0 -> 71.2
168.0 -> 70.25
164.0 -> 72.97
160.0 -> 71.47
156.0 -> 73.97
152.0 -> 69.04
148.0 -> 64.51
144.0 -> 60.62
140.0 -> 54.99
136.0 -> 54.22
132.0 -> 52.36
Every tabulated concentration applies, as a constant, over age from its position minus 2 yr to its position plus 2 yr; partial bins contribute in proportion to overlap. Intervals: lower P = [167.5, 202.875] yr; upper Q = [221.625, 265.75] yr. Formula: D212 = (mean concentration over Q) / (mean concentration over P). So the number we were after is 0.66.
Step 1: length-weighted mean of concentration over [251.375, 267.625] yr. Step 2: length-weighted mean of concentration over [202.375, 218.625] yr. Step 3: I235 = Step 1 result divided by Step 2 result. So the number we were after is 0.8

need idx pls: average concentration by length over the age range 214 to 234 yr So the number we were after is 58.1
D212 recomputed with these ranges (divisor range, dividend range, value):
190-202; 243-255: 0.55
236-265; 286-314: 1.59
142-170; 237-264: 0.67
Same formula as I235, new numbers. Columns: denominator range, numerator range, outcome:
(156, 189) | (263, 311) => 1.02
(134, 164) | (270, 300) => 1.13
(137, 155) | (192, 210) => 1.19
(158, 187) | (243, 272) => 0.78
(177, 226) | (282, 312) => 1.03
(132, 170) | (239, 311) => 0.98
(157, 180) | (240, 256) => 0.57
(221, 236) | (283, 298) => 1.50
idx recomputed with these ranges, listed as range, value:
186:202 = 74.6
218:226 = 64.5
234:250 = 33.7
